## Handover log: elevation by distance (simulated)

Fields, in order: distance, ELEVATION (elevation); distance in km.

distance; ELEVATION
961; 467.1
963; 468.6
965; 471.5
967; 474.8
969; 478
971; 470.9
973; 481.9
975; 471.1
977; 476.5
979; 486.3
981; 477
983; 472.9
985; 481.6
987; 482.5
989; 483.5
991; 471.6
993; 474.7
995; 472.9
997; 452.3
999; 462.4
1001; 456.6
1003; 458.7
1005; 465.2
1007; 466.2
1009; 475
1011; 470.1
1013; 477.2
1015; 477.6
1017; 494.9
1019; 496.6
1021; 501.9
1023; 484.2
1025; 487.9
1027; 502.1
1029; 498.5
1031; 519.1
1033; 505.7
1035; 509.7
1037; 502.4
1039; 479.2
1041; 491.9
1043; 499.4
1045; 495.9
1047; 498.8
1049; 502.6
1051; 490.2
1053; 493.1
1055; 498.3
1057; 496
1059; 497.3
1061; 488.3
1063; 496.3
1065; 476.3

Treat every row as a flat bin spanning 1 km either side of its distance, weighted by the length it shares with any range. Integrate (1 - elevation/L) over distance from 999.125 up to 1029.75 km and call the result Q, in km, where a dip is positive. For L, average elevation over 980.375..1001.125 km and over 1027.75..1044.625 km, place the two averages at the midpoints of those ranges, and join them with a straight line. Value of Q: 0.43 km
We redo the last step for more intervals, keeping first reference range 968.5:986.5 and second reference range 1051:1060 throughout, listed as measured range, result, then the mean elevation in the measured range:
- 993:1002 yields 0.4 km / 463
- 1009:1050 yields -0.4 km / 494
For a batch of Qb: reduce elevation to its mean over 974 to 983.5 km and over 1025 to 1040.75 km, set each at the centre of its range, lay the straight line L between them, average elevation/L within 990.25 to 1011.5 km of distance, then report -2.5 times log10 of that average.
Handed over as 0.05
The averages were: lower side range 477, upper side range 501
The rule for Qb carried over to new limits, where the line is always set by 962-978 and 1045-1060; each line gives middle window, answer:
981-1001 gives 0.02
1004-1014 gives 0.03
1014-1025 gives -0.01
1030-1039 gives -0.03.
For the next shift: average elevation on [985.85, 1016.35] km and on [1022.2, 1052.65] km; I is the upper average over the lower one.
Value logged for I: 1.1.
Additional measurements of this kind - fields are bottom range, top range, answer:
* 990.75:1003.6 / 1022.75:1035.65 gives 1.08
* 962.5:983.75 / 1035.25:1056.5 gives 1.04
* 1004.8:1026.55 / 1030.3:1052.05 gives 1.03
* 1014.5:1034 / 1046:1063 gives 1.00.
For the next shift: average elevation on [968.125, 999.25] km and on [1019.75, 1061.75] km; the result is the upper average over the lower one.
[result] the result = 1.05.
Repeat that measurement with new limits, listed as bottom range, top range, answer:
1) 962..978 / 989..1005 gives 0.98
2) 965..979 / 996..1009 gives 0.97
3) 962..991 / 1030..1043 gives 1.05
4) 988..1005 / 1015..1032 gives 1.07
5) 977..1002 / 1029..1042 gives 1.06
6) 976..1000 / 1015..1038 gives 1.05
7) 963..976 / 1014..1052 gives 1.05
